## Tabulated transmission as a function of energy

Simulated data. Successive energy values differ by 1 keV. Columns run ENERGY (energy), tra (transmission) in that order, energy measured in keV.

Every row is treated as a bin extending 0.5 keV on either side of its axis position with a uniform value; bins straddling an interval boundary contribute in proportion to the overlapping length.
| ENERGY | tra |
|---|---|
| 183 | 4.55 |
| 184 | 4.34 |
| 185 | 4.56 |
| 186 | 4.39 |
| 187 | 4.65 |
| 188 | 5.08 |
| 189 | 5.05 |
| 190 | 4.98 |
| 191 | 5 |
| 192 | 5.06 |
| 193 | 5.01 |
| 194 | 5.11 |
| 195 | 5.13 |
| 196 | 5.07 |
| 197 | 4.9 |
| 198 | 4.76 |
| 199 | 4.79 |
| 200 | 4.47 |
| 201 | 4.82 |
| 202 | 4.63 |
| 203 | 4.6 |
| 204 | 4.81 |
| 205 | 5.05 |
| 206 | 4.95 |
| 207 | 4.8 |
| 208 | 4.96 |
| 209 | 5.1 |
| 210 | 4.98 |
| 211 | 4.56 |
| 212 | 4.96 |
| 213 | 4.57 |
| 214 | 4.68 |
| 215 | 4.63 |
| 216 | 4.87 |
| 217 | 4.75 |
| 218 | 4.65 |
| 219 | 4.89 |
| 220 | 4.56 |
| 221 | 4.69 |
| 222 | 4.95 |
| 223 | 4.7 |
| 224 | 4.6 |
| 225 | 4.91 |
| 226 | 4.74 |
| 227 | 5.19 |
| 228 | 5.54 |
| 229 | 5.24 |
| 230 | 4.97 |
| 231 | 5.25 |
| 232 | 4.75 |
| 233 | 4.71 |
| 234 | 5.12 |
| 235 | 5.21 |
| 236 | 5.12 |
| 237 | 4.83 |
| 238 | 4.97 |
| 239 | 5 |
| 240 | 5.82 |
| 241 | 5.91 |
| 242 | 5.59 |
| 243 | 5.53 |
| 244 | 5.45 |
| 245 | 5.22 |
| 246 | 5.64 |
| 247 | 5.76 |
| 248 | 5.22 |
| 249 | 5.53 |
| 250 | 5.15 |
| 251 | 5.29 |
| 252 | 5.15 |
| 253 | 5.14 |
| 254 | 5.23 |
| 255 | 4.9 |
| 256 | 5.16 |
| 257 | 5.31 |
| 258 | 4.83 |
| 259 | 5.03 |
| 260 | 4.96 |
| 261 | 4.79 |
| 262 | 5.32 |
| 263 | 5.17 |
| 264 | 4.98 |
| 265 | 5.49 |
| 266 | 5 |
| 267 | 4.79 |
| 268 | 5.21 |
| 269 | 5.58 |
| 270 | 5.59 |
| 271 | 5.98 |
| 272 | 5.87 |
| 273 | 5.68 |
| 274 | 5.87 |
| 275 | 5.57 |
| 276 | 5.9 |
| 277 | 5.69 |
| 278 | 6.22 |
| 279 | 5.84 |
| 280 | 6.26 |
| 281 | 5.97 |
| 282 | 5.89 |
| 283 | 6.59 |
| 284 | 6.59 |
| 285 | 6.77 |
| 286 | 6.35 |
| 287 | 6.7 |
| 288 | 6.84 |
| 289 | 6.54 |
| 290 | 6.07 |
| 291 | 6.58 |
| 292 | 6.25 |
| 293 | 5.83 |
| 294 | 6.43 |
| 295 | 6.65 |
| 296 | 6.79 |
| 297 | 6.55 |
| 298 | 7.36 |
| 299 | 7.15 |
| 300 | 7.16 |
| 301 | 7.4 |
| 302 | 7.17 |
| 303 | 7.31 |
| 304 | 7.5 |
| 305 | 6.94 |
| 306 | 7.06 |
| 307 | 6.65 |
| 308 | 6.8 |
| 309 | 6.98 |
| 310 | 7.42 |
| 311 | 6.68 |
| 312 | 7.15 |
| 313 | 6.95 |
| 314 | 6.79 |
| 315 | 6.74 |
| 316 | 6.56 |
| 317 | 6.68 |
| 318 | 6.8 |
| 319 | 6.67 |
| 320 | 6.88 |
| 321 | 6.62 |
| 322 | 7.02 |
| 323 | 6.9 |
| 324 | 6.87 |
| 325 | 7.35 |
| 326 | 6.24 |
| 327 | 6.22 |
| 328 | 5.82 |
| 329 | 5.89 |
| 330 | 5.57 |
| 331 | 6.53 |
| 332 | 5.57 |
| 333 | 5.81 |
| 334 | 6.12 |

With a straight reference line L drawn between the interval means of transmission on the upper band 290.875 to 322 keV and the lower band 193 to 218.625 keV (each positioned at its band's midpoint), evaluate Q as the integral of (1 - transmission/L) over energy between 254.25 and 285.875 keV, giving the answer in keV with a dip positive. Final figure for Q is 2.86 keV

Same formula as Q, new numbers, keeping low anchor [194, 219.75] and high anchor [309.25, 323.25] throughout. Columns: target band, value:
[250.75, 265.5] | 1.7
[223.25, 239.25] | 0.8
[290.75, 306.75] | -0.9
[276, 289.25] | -0.2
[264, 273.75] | 0.8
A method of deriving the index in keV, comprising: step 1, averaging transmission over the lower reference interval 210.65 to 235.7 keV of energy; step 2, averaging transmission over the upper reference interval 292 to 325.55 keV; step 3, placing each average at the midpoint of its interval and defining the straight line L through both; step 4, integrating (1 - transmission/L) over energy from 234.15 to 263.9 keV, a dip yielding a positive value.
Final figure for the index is 1.2 keV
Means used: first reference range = 4.87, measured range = 5.24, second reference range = 6.89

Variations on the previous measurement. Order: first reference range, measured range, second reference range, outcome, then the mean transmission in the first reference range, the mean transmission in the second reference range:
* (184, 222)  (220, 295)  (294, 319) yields 5.7 keV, 4.82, 6.95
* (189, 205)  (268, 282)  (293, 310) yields 1.3 keV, 4.89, 6.97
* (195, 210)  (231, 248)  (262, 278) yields -0.2 keV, 4.85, 5.51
